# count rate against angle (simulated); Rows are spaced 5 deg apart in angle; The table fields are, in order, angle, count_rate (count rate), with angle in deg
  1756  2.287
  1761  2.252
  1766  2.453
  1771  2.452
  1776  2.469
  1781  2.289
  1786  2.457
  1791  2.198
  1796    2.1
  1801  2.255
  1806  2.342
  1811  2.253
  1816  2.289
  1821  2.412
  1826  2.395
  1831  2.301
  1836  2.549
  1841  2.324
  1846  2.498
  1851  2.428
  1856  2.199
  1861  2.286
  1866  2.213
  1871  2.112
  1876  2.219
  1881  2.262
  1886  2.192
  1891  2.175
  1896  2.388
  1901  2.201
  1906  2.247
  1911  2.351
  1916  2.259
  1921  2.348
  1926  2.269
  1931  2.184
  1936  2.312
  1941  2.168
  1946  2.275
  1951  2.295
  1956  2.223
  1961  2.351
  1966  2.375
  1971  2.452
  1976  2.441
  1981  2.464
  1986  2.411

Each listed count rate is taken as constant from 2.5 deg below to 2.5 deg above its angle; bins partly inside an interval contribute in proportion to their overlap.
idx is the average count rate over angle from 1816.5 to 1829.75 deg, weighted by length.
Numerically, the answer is 2.38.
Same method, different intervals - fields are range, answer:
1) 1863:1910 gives 2.23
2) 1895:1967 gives 2.28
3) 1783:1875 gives 2.31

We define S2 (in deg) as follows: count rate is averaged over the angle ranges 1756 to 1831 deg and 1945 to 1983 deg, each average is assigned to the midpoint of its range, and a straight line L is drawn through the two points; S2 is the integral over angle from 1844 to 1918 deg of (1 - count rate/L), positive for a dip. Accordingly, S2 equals 2.4 deg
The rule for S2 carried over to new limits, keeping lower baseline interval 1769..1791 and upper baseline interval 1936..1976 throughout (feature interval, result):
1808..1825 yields 0.36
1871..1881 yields 0.62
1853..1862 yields 0.43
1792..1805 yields 1.00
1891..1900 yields 0.17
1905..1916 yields 0.18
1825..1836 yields -0.08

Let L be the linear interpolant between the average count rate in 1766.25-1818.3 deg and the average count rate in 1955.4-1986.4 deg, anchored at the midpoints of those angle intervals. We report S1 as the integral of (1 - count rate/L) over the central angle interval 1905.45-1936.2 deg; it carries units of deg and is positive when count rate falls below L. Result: 1.2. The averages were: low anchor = 2.32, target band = 2.28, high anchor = 2.4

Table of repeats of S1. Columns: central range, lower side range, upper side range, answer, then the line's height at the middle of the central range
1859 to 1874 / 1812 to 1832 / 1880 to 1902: 0.52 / 2.28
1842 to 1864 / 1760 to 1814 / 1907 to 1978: -0.31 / 2.31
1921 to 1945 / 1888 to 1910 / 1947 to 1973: 0.54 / 2.3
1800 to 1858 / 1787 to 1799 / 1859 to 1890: -4.15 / 2.2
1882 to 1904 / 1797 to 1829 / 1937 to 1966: 0.48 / 2.29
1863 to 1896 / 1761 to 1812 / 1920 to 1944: 0.96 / 2.28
